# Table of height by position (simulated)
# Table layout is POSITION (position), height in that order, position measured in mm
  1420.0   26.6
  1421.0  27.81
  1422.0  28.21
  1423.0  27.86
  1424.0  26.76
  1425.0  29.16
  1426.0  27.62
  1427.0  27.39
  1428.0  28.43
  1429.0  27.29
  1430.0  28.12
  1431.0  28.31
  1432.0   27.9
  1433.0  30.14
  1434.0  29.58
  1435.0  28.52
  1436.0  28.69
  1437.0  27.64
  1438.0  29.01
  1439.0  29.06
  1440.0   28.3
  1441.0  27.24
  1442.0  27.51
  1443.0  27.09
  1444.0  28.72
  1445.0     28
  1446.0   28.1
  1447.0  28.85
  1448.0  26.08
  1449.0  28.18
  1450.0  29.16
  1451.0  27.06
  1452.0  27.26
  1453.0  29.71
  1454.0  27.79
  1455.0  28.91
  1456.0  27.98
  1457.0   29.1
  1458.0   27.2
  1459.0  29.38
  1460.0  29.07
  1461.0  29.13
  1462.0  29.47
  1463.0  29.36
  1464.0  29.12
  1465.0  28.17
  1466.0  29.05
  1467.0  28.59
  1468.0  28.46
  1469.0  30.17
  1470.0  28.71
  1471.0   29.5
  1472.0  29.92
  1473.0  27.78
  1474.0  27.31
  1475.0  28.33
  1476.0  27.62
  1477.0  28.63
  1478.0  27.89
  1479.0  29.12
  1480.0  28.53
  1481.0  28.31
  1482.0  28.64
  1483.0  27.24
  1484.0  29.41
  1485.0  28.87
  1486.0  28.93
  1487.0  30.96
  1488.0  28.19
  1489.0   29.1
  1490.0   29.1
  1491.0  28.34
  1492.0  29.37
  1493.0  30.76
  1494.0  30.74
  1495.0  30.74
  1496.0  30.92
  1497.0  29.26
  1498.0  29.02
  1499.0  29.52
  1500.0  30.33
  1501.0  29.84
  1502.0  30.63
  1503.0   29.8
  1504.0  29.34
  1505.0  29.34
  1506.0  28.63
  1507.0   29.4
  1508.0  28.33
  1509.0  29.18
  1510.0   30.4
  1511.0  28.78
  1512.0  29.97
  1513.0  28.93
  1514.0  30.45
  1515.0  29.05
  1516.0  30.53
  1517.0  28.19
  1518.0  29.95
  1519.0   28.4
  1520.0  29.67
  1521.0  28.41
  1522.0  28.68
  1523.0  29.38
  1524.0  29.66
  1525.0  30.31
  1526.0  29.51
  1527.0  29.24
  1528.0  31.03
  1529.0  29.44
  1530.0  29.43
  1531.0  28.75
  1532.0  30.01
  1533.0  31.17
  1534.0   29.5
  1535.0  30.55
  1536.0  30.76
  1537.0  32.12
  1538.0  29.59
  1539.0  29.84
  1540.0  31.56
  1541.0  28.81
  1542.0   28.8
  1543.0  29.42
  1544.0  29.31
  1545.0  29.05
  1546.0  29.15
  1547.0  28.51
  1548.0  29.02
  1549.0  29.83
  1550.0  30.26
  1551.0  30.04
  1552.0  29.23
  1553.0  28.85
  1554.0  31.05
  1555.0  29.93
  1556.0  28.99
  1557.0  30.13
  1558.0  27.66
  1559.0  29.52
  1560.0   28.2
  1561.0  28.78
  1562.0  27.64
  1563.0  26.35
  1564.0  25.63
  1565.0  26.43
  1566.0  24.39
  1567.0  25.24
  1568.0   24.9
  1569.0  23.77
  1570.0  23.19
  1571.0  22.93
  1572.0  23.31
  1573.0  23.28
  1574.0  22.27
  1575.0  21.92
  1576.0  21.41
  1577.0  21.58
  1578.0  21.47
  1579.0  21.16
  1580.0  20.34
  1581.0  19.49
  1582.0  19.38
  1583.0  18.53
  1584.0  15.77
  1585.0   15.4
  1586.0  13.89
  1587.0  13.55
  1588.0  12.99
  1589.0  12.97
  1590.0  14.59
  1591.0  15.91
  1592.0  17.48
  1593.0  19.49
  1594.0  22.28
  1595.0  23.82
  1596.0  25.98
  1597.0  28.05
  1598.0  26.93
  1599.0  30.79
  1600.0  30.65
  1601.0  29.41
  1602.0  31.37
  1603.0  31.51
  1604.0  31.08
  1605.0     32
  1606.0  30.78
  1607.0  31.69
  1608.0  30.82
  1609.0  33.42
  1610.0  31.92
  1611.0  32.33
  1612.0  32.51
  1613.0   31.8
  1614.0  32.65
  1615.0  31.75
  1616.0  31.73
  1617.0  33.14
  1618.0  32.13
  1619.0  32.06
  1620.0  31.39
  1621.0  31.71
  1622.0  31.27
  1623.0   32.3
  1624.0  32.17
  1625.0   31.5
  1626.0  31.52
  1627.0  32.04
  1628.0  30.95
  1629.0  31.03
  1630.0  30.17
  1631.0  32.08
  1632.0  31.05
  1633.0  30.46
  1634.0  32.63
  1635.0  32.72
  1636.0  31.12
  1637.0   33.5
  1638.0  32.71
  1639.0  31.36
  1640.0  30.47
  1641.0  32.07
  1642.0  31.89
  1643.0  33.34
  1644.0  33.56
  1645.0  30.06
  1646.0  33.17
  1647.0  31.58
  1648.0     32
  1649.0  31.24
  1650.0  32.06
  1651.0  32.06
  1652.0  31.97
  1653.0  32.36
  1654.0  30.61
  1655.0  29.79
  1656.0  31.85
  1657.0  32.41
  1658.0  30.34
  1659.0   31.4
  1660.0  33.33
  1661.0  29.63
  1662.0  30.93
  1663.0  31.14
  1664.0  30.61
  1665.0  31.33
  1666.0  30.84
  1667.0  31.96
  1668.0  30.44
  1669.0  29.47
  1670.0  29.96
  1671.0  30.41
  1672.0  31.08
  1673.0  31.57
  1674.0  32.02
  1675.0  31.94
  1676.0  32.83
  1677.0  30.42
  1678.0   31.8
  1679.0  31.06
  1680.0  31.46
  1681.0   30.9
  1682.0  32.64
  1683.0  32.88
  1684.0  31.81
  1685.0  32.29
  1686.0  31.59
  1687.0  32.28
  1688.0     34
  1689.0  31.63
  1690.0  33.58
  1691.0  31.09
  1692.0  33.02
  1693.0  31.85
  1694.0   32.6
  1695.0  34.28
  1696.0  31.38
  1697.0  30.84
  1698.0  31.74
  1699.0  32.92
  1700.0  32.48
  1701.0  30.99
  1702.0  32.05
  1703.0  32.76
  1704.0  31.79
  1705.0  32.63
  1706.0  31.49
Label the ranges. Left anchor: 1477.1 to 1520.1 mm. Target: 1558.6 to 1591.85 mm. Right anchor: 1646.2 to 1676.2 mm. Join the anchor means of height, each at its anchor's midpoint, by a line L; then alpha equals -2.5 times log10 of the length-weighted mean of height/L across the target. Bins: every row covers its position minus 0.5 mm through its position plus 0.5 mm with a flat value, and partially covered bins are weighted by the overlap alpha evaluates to 0.379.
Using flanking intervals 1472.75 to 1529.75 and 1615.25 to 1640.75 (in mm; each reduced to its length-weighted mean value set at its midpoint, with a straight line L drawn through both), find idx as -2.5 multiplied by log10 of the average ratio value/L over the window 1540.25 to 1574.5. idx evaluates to 0.11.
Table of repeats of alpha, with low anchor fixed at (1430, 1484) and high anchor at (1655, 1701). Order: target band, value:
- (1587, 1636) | 0.07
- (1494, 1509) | -0.02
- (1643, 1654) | -0.03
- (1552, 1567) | 0.07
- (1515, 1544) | -0.01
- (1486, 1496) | -0.03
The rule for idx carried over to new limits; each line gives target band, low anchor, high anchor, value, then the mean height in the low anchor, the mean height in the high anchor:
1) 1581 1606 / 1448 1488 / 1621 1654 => 0.355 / 28.6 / 31.8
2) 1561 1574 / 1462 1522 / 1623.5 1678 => 0.216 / 29.2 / 31.5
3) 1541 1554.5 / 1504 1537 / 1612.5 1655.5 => 0.026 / 29.6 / 31.8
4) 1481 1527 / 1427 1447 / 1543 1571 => -0.051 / 28.3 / 27.9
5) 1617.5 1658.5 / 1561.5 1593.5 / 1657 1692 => -0.162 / 20.5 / 31.5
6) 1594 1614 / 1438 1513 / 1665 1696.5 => 0.017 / 28.9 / 31.8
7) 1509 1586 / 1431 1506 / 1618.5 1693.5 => 0.105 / 28.8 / 31.7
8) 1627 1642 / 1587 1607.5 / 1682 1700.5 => -0.142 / 24.7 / 32.4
